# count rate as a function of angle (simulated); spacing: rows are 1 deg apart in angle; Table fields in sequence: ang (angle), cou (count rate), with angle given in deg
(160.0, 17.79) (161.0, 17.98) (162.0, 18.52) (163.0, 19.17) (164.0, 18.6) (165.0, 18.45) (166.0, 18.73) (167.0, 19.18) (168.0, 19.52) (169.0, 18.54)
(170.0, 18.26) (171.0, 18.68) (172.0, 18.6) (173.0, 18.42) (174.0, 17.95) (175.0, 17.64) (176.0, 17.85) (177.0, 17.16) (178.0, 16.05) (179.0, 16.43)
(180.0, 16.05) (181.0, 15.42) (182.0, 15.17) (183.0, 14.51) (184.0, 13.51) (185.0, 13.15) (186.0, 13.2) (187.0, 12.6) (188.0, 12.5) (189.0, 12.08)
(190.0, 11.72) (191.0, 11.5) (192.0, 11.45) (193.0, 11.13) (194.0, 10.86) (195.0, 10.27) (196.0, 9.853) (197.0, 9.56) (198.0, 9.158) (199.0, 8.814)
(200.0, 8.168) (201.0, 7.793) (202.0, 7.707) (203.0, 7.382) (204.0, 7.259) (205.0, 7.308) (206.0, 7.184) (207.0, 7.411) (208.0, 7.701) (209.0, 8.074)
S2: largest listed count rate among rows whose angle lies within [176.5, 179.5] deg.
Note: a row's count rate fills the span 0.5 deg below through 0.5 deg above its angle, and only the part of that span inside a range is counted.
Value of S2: 17.16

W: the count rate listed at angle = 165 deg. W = 18.45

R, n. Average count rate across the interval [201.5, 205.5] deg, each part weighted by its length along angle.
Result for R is 7.41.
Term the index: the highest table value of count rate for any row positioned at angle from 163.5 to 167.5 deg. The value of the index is 19.18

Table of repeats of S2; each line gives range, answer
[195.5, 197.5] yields 9.853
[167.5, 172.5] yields 19.52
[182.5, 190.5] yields 14.51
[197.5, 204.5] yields 9.158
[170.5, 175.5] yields 18.68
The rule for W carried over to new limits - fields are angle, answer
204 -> 7.259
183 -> 14.51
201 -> 7.793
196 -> 9.853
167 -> 19.18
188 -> 12.5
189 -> 12.08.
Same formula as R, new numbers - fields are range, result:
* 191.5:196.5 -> 10.7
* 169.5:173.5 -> 18.5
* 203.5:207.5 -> 7.29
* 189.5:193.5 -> 11.4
